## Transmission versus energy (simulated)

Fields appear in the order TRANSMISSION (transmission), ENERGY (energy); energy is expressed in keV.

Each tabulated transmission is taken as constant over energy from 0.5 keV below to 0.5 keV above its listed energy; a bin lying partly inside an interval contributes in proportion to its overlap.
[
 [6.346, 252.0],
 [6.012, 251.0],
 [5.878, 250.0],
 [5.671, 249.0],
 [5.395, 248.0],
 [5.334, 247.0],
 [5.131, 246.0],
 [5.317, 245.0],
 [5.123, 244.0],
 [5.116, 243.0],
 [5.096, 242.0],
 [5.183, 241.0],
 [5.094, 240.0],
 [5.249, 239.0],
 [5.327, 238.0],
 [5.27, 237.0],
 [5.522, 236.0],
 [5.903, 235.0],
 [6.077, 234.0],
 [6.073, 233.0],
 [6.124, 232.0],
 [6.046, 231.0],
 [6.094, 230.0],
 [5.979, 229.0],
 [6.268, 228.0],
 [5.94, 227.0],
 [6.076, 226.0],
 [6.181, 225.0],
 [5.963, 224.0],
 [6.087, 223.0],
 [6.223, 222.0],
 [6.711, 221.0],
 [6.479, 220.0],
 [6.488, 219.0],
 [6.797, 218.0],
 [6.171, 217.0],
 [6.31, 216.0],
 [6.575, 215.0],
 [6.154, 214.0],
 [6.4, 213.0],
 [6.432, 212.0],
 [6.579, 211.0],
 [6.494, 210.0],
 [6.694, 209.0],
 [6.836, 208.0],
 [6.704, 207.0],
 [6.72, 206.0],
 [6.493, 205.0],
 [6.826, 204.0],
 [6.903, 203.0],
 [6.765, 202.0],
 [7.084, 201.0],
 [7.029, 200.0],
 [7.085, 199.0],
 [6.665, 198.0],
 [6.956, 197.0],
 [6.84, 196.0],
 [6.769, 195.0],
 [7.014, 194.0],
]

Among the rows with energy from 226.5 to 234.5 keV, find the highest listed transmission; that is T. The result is 6.268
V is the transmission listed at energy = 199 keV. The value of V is 7.085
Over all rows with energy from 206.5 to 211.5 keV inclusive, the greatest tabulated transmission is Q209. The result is 6.836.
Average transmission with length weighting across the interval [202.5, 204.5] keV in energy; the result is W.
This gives 6.86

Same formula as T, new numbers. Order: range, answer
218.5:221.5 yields 6.711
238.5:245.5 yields 5.317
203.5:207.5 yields 6.826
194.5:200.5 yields 7.085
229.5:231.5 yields 6.094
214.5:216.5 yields 6.575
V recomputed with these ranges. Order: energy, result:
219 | 6.488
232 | 6.124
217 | 6.171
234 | 6.077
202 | 6.765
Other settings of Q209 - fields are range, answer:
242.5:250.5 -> 5.878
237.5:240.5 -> 5.327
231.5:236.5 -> 6.124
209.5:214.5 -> 6.579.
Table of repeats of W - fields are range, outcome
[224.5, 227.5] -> 6.07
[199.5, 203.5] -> 6.95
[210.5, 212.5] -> 6.51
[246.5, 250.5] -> 5.57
